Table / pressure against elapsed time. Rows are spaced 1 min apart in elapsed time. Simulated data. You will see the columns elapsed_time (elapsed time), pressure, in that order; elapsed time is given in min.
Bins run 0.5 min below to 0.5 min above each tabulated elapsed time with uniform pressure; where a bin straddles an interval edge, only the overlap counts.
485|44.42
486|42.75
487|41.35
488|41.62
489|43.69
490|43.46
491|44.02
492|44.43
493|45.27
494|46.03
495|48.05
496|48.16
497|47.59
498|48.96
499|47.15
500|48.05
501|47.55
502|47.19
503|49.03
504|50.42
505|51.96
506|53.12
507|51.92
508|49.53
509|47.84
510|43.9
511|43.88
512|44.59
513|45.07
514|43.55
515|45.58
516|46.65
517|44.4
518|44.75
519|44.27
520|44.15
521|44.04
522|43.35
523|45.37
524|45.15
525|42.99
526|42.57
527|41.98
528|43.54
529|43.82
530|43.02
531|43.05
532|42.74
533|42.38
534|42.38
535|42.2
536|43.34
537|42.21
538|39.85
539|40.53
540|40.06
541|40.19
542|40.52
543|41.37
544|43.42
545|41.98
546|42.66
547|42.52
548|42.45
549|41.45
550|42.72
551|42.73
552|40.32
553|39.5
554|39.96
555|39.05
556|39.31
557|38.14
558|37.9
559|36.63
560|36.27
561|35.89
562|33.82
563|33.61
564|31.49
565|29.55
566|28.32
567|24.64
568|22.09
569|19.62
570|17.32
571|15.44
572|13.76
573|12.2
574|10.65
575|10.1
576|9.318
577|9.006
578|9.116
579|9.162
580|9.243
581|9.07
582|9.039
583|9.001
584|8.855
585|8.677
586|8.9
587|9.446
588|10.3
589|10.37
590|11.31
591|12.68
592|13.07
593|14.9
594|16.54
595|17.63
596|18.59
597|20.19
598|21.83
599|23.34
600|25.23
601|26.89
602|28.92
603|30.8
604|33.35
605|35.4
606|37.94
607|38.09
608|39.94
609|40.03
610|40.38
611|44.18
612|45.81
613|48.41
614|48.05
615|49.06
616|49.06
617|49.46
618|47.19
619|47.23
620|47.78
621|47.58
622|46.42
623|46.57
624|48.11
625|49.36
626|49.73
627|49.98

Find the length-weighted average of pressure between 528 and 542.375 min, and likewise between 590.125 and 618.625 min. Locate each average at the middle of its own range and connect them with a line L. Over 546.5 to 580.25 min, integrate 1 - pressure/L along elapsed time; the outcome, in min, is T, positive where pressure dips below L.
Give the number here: 9.4 min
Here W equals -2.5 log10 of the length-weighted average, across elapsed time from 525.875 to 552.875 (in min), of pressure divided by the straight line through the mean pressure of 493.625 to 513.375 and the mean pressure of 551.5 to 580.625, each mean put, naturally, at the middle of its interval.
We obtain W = -0.208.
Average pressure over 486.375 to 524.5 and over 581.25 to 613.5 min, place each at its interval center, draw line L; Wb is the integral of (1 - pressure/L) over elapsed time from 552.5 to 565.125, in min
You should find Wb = -1.26 min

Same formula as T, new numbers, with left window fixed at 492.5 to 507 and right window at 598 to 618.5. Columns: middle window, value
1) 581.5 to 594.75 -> 9.6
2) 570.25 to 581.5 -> 8.3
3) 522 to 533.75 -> 0.7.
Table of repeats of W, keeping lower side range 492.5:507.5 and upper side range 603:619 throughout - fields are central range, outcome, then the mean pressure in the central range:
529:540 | 0.115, 42.1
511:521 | 0.074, 44.7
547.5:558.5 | 0.141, 40.3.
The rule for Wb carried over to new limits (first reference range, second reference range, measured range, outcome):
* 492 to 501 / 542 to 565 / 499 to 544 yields -1.0 min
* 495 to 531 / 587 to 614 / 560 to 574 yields 4.2 min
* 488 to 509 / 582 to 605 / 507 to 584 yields -2.7 min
